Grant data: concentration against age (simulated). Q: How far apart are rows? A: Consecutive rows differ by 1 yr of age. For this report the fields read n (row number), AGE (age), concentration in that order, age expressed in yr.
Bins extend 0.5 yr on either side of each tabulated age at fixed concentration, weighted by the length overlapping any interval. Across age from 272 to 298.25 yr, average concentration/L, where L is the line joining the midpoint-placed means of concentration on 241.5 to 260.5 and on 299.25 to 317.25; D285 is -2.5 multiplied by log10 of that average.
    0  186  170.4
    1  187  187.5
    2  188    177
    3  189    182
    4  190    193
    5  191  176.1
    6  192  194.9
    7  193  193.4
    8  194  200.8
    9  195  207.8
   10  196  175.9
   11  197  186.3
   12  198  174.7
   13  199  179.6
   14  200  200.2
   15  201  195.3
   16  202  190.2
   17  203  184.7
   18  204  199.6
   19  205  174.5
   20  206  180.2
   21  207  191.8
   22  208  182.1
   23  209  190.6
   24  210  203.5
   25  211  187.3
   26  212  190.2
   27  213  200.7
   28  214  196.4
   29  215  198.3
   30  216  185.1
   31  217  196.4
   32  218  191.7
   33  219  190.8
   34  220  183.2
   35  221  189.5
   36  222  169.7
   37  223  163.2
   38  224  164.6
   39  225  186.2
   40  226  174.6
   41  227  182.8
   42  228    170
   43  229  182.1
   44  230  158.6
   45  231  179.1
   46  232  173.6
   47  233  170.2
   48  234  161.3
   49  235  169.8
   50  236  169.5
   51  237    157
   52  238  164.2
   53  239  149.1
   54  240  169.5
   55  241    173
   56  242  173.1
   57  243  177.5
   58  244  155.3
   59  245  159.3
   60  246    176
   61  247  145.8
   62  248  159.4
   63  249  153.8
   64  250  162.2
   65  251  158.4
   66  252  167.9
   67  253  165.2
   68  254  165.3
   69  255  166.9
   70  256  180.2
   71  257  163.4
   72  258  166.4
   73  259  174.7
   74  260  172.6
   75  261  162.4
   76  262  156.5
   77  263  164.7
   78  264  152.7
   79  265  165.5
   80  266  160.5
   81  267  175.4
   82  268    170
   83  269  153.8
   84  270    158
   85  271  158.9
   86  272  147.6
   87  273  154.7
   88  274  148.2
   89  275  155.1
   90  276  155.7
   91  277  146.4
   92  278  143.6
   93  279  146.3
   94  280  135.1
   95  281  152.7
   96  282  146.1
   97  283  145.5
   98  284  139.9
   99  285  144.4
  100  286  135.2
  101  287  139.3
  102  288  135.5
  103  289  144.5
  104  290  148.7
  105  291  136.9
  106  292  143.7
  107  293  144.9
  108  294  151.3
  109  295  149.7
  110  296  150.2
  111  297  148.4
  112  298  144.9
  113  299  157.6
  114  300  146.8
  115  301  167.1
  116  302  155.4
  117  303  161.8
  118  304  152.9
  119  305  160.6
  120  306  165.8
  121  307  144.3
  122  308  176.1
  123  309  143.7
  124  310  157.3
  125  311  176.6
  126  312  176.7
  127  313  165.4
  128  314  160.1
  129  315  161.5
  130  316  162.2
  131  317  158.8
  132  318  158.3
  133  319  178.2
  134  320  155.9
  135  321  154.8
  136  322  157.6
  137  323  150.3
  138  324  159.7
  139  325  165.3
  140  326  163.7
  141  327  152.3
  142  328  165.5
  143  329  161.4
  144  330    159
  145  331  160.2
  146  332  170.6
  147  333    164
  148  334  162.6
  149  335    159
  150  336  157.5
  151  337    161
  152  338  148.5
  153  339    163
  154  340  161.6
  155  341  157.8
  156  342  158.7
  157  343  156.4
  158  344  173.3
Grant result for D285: 0.119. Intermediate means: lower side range 165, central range 146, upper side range 161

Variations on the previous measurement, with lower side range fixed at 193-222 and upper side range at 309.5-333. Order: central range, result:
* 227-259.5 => 0.09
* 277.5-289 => 0.20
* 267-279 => 0.13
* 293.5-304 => 0.10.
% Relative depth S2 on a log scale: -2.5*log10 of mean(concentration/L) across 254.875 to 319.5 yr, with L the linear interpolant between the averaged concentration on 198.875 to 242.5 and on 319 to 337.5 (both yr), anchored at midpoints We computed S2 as 0.08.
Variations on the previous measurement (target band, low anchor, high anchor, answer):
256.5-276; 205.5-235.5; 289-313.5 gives 0.04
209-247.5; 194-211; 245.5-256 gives -0.01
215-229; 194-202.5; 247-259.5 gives -0.02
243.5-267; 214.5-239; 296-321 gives 0.04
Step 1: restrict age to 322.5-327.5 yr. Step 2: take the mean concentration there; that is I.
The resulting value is 158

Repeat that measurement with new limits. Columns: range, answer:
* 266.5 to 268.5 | 173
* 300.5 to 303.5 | 161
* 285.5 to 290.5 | 141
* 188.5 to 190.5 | 188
